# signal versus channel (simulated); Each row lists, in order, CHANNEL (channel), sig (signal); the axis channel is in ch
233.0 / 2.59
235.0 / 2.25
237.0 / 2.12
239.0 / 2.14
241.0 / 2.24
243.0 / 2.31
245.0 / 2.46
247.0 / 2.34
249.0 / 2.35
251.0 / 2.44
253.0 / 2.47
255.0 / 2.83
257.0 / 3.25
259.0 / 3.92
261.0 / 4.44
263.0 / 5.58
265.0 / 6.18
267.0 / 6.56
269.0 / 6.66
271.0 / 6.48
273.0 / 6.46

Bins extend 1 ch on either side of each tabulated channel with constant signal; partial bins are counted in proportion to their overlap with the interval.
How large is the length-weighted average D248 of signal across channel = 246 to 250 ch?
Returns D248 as 2.34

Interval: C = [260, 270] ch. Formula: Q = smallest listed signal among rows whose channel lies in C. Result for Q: 4.44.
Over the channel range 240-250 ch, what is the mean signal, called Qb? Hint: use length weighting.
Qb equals 2.34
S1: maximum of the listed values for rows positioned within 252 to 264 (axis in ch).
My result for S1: 5.58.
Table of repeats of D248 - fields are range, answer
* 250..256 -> 2.58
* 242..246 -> 2.38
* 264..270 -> 6.47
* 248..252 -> 2.4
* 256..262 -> 3.87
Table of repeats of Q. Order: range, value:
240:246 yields 2.24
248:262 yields 2.35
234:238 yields 2.12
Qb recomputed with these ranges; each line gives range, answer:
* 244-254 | 2.41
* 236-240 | 2.13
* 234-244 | 2.21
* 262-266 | 5.88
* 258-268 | 5.34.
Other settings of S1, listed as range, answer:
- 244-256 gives 2.83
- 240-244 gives 2.31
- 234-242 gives 2.25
